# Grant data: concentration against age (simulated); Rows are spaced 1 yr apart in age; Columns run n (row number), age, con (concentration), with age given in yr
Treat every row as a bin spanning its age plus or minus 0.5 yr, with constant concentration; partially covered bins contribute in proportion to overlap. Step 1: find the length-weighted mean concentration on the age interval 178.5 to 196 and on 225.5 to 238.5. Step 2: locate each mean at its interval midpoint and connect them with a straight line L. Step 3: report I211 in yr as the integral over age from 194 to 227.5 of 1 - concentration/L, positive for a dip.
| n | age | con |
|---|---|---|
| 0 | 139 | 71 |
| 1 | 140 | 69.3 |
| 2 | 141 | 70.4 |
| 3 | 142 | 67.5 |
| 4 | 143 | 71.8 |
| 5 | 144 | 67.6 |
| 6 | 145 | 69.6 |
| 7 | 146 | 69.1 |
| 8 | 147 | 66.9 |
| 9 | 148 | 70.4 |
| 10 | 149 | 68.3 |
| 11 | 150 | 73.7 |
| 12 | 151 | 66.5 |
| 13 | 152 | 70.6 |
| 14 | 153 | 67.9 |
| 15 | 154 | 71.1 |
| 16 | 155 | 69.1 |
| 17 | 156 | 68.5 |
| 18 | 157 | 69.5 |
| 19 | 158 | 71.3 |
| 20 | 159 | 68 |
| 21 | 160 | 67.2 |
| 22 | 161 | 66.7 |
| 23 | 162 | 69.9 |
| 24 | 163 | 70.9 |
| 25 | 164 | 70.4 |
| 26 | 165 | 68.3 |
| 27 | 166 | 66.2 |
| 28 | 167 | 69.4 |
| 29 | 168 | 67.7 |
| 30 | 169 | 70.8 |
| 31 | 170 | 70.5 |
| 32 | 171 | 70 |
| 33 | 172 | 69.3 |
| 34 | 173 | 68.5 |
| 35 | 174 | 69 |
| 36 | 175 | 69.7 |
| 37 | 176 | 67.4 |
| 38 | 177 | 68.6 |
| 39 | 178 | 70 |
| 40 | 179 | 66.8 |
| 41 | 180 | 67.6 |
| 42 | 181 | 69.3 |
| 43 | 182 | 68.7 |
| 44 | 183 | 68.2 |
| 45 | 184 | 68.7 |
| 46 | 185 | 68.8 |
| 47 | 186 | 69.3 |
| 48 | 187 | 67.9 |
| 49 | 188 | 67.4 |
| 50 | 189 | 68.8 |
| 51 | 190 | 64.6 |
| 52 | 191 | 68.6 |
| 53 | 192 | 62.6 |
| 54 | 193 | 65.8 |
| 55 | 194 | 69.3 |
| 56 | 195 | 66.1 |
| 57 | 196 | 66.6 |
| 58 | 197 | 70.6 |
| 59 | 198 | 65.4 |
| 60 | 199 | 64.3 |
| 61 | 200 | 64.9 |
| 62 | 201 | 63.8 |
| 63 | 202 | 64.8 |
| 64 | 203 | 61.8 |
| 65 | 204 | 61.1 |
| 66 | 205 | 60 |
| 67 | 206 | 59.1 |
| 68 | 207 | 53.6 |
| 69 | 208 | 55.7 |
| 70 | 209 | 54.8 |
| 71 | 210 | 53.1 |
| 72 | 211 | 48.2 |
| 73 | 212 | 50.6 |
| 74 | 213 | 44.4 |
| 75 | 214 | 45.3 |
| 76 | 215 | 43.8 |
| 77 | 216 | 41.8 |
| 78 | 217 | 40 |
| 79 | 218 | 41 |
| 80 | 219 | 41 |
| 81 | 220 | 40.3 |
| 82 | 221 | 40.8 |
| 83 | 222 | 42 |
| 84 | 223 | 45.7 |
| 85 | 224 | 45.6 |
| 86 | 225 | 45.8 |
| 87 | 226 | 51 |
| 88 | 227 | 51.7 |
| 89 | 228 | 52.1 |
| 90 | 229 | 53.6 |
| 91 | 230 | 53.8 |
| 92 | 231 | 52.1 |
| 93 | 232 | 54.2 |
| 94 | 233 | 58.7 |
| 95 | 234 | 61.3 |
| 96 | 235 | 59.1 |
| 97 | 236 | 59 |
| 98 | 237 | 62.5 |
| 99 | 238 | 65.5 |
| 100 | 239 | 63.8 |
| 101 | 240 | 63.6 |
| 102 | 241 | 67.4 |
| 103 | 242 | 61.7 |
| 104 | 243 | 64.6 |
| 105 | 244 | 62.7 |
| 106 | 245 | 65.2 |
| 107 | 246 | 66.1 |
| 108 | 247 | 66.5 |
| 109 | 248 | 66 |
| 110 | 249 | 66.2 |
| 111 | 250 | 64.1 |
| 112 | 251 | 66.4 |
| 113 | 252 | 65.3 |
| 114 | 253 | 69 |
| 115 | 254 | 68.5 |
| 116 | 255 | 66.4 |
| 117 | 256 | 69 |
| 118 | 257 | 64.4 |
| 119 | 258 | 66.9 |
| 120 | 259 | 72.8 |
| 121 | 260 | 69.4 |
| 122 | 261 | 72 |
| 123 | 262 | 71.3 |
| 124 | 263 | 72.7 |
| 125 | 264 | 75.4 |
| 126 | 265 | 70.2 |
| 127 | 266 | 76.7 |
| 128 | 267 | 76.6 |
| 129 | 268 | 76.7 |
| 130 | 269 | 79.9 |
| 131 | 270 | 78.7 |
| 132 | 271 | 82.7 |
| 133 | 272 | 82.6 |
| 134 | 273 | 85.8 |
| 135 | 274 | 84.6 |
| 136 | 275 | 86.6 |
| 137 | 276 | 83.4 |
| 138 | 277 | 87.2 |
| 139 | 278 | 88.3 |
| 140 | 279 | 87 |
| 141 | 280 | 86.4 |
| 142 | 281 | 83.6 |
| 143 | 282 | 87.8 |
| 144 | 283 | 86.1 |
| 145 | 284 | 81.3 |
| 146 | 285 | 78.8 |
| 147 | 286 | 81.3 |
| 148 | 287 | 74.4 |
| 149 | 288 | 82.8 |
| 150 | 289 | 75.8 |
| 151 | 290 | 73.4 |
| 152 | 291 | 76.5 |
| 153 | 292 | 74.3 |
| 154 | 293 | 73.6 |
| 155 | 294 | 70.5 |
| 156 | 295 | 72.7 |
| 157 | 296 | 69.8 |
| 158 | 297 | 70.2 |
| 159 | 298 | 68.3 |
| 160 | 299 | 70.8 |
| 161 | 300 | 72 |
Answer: 4.81 yr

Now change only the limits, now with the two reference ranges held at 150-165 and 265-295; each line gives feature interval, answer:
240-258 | 2.7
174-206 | 2.5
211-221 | 4.2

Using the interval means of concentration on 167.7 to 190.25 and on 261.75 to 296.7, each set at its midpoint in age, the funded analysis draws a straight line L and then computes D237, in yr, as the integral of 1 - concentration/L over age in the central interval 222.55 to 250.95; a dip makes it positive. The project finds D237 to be 6.0 yr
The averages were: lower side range 68.6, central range 59.1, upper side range 79.3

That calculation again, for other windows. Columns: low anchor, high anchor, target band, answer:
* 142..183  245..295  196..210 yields 1.98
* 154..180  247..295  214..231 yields 6.30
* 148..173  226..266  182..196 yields 0.03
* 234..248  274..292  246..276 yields -0.12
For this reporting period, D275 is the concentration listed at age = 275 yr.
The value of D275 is 86.6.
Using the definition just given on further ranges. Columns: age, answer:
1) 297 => 70.2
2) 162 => 69.9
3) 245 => 65.2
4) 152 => 70.6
